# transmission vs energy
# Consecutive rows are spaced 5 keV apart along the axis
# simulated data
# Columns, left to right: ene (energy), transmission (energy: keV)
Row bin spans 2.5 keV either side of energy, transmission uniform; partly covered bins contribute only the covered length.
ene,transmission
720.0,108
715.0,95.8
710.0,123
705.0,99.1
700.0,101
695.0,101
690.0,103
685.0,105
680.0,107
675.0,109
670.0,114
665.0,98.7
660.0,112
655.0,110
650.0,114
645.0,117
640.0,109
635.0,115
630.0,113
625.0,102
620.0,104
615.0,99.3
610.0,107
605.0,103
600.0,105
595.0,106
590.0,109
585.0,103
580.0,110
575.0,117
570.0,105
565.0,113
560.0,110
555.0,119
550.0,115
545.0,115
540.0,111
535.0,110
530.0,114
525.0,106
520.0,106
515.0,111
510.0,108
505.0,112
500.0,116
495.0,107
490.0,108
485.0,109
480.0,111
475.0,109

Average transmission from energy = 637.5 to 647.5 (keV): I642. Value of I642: 113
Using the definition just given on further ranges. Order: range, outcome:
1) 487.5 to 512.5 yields 110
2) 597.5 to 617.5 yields 104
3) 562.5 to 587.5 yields 110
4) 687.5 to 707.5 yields 101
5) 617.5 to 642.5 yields 109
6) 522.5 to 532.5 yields 110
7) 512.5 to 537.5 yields 109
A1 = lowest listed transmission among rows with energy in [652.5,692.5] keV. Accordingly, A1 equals 98.7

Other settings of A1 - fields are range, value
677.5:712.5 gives 99.1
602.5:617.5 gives 99.3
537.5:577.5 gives 105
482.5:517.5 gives 107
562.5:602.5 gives 103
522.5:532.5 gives 106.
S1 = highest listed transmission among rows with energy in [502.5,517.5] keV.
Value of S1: 112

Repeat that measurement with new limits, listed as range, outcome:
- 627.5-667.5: 117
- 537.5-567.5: 119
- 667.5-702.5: 114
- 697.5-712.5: 123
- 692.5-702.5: 101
